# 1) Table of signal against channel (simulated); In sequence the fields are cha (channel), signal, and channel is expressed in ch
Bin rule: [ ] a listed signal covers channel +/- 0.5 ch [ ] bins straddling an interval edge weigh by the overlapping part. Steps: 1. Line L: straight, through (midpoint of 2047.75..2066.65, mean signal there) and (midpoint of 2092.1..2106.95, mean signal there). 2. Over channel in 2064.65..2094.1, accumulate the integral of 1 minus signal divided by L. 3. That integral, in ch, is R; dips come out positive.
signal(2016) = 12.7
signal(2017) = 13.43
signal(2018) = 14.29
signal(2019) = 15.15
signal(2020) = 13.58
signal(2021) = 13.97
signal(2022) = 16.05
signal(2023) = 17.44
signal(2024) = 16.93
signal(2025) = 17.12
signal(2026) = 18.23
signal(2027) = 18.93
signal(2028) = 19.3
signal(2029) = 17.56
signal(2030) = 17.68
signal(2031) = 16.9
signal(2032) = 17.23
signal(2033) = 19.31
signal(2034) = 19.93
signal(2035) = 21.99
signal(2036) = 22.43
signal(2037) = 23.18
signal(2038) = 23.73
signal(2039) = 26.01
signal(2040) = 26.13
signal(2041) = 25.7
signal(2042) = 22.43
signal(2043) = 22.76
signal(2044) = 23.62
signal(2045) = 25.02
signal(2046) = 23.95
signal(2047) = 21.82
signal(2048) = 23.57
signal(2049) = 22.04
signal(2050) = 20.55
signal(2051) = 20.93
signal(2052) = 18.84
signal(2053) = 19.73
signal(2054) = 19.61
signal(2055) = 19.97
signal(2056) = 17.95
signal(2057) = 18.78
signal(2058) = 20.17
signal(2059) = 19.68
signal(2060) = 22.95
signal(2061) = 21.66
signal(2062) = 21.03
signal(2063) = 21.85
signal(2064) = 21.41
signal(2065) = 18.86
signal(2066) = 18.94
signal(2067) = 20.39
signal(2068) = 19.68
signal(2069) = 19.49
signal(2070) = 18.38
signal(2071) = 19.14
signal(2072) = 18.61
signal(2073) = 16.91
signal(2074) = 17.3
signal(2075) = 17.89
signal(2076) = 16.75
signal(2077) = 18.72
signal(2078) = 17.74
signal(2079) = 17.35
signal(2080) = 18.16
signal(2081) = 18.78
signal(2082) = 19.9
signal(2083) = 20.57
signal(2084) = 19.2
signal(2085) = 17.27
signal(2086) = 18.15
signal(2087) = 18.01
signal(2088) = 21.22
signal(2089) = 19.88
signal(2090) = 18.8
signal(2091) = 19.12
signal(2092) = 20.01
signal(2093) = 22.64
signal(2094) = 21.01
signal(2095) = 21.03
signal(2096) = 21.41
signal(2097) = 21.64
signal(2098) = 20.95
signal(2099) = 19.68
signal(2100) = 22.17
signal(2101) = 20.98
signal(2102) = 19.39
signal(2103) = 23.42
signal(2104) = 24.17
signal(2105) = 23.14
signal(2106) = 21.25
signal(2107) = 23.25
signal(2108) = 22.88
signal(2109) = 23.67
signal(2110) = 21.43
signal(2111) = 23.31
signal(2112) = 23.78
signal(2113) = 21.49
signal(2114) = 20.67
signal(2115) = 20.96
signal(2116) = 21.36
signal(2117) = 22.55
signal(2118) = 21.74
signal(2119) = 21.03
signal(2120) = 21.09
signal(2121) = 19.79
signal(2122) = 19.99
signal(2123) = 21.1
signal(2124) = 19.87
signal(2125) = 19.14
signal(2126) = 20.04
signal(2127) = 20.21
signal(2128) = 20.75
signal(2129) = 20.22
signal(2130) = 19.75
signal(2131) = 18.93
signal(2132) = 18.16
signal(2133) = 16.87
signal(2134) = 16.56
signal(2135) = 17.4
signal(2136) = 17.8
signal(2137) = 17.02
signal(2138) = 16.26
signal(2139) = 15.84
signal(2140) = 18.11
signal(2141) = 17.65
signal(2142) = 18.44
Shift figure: 3.0 ch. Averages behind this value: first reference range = 20.4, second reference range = 21.6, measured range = 18.9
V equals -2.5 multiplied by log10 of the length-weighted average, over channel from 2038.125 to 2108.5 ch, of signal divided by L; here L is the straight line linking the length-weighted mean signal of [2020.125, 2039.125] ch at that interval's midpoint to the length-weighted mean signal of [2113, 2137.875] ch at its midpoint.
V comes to -0.07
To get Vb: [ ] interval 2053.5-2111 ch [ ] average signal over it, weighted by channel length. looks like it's 20.1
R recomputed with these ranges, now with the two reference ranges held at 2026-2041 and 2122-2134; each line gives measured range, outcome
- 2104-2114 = -1.5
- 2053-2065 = 0.0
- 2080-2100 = 0.0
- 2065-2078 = 1.1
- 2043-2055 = -0.7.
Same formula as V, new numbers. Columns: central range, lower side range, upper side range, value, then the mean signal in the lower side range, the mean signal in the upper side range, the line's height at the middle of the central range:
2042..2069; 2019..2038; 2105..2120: -0.08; 18.3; 22.1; 19.5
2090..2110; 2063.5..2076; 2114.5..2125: -0.08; 18.8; 20.9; 20.1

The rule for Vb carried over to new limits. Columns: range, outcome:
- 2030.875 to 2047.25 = 22.6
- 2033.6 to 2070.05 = 21.5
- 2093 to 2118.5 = 21.9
